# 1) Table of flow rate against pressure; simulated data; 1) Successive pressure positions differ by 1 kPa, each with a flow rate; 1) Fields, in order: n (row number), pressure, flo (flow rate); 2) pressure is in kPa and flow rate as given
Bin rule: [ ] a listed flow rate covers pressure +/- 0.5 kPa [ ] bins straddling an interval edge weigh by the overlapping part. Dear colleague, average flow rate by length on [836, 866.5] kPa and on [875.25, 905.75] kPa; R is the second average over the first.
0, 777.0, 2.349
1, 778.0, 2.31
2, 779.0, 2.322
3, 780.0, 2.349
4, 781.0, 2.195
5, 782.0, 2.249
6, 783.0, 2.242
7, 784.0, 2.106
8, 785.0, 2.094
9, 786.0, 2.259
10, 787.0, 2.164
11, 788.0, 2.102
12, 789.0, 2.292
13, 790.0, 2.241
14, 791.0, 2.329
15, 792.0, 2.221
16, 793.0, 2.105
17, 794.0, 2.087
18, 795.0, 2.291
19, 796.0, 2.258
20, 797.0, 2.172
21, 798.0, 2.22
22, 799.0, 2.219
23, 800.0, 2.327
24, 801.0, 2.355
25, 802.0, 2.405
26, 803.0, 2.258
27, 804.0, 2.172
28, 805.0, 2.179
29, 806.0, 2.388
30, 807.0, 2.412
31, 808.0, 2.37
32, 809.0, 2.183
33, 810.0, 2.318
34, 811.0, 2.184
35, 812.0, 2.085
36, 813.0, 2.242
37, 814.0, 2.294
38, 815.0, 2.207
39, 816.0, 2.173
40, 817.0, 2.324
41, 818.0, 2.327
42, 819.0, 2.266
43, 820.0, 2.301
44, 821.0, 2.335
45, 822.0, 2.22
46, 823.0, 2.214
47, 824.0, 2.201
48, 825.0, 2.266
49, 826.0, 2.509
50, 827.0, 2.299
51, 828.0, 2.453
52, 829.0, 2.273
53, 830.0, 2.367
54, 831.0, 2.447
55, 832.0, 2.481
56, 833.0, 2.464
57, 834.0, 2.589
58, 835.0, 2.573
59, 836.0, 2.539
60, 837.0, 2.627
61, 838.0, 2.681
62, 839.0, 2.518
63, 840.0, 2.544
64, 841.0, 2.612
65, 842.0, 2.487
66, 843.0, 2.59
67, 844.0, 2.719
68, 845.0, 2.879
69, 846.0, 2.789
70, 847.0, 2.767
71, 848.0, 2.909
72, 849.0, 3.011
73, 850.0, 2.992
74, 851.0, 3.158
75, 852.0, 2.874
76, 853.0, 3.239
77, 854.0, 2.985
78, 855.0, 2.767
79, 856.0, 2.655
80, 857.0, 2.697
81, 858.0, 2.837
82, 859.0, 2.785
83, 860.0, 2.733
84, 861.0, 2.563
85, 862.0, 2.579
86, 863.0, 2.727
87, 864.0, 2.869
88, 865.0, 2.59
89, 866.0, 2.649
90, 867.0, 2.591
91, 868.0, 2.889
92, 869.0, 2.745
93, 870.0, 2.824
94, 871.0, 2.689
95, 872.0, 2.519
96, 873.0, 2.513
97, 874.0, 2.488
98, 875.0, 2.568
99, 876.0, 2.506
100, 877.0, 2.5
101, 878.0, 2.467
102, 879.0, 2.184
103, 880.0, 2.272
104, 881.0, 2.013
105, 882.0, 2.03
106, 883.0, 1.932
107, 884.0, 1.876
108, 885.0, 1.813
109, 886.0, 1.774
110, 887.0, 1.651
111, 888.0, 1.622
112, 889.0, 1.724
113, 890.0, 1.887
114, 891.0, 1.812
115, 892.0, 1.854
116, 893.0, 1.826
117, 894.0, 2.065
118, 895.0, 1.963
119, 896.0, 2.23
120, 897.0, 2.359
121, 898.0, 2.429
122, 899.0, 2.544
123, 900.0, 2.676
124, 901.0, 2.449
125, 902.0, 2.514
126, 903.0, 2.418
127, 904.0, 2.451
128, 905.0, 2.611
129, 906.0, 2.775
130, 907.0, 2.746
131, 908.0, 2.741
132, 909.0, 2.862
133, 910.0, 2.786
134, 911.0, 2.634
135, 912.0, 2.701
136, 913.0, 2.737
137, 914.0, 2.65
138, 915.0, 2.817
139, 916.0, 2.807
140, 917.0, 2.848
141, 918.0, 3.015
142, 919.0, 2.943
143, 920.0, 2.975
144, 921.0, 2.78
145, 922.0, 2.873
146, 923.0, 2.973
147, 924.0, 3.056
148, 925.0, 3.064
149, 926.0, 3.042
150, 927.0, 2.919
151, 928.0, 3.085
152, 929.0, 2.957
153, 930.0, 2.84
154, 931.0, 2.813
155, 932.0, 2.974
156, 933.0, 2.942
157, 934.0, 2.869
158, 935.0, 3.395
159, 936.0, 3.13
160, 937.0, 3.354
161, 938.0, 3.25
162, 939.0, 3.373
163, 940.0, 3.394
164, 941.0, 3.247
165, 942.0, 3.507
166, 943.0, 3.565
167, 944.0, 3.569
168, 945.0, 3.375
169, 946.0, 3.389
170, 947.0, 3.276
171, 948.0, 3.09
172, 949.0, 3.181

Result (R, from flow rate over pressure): 0.78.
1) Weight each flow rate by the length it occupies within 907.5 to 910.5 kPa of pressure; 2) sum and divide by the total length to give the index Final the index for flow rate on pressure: 2.8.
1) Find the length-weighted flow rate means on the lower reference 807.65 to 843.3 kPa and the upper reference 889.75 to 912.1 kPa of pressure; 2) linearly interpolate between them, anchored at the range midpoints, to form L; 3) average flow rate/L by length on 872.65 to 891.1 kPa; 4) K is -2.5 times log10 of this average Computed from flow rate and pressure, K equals 0.150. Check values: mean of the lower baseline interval 2.38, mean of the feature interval 2.09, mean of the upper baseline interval 2.41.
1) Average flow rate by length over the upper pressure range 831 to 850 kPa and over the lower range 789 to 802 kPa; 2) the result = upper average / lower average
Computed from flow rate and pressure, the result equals 1.18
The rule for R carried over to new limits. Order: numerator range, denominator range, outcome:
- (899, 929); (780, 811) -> 1.24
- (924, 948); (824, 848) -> 1.25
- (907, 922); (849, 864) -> 0.99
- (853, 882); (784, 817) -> 1.17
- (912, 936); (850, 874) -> 1.06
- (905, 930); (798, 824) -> 1.26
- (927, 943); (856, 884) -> 1.24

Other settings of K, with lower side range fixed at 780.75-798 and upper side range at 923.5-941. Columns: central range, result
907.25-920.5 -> 0.06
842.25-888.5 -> 0.04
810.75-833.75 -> 0.05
